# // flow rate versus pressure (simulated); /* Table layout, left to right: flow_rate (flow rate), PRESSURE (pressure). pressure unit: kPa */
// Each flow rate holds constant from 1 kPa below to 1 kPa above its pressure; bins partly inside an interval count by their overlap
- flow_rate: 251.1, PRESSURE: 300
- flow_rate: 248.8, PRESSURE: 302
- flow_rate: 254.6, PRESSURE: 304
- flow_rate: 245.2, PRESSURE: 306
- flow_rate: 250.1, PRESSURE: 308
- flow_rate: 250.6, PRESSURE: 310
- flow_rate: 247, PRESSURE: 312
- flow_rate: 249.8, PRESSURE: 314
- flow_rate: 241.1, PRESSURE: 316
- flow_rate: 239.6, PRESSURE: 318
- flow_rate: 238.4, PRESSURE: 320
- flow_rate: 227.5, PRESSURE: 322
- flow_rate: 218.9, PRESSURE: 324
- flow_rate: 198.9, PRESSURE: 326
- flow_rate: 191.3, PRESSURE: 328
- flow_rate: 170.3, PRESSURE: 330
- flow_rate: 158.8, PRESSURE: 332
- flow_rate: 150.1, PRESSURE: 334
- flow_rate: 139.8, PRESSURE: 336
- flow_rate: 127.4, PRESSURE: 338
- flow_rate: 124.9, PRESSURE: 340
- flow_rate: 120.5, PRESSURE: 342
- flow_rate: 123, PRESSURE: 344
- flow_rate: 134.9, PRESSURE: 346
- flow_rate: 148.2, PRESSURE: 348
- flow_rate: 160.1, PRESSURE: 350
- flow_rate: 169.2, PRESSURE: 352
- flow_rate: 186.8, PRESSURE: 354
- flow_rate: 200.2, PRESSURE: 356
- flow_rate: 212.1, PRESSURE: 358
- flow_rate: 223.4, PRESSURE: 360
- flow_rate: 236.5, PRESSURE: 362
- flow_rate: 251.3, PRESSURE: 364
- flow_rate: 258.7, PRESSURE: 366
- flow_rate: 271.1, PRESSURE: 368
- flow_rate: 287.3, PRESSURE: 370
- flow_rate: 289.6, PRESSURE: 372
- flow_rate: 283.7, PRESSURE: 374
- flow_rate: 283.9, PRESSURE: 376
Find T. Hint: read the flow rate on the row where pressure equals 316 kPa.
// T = 241.1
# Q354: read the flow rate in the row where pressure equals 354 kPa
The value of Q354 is 186.8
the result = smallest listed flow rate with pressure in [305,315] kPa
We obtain 245.2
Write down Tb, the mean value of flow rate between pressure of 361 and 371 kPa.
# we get 261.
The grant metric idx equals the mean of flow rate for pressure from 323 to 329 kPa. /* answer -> 203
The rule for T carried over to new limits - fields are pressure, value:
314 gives 249.8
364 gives 251.3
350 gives 160.1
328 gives 191.3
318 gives 239.6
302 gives 248.8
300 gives 251.1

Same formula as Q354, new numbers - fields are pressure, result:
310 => 250.6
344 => 123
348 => 148.2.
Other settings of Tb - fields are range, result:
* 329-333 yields 165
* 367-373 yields 283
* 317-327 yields 225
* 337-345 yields 124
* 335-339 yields 134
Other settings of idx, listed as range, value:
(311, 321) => 243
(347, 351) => 154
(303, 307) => 250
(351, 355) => 178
